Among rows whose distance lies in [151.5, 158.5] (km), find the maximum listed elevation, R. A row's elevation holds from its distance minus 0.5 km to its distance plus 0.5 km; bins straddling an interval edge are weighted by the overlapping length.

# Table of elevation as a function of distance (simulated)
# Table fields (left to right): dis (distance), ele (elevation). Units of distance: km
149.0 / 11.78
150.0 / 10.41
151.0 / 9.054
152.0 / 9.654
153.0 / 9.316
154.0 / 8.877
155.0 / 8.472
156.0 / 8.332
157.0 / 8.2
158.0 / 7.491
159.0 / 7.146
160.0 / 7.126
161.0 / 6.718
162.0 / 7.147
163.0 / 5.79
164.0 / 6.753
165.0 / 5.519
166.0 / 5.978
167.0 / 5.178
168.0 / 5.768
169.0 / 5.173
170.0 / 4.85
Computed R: 9.654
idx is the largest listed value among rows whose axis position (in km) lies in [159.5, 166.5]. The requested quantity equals 7.147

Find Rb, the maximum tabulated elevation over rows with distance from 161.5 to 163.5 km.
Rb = 7.147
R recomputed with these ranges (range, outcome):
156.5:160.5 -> 8.2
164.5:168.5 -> 5.978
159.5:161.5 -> 7.126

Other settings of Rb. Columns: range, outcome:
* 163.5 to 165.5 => 6.753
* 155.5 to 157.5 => 8.332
